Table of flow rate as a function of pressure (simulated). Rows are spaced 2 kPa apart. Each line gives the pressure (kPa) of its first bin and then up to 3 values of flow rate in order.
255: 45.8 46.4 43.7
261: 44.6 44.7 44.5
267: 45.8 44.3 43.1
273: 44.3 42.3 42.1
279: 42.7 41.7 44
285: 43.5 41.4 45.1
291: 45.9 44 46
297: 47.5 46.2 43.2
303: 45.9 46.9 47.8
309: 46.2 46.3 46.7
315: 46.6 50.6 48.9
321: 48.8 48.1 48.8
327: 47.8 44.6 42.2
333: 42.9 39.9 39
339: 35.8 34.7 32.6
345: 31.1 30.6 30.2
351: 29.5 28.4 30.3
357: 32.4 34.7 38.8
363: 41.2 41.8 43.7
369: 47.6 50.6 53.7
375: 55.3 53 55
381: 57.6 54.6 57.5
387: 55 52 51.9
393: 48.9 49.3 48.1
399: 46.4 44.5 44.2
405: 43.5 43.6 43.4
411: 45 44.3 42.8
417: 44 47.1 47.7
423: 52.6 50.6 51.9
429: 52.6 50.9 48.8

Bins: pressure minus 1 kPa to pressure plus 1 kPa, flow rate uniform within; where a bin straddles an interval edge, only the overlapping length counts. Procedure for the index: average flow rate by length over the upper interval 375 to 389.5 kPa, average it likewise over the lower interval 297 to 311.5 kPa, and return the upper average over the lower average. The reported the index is 1.2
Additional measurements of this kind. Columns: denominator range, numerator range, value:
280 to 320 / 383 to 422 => 1.04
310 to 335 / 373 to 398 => 1.14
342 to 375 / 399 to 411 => 1.17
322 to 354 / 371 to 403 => 1.37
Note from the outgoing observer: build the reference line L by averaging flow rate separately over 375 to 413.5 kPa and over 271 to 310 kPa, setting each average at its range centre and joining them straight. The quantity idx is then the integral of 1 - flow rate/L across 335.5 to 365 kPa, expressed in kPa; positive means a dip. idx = 8.4 kPa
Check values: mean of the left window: 44.5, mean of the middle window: 33.9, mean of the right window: 49.6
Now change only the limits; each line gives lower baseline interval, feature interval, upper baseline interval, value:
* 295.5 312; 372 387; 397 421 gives -3.3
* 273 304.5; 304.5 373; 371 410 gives 8.6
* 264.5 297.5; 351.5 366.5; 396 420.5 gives 3.0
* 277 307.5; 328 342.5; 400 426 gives 1.7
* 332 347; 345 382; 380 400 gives 2.2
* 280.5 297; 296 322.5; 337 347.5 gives -4.6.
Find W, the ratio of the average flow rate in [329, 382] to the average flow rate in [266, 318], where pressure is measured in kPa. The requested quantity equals 0.90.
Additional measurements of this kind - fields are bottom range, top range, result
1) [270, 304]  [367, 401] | 1.18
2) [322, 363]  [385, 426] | 1.28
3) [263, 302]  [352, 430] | 1.06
